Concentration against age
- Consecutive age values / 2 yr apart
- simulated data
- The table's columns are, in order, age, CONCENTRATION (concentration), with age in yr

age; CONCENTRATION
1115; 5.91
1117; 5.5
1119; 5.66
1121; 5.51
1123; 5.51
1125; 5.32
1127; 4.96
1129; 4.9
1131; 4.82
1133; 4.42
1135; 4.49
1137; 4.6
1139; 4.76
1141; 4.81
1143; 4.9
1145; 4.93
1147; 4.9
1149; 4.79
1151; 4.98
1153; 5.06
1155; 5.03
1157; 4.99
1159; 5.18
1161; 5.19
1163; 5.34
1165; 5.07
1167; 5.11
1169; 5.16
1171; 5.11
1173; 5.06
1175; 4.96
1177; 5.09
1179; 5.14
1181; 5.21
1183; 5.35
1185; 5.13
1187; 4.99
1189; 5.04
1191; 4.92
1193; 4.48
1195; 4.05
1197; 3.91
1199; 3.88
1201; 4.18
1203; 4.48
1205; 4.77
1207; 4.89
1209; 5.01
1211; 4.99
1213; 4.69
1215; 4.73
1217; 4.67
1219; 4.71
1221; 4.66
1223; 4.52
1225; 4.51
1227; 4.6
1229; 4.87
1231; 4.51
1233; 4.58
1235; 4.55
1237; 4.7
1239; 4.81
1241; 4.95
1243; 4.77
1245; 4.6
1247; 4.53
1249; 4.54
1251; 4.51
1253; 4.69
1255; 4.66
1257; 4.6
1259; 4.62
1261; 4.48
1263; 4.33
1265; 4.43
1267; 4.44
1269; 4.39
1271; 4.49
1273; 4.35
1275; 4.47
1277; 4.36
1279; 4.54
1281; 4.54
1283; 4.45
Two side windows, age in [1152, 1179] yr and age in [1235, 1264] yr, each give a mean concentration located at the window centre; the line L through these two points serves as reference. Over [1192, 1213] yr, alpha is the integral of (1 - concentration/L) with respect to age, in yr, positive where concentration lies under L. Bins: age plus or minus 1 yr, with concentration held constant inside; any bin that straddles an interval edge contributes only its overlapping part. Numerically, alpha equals 1.8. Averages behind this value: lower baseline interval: 5.11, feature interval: 4.47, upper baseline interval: 4.63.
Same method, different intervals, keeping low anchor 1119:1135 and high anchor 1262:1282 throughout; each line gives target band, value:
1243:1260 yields -0.3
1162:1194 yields -1.5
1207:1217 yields -0.3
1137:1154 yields 0.4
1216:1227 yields 0.1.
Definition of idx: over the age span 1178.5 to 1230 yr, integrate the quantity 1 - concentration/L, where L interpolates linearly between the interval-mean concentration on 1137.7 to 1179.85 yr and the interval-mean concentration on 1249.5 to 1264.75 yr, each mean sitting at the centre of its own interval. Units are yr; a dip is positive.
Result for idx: 1.1 yr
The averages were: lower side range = 5.02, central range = 4.7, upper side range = 4.55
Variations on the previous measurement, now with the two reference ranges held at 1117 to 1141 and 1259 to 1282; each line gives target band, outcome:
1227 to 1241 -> -0.3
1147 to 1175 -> -1.1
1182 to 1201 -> 0.6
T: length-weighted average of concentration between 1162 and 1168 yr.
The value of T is 5.17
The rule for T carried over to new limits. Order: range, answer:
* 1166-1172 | 5.13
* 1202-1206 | 4.62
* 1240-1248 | 4.71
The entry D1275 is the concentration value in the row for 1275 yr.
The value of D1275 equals 4.47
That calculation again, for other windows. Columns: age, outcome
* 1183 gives 5.35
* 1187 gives 4.99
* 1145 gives 4.93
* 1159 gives 5.18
